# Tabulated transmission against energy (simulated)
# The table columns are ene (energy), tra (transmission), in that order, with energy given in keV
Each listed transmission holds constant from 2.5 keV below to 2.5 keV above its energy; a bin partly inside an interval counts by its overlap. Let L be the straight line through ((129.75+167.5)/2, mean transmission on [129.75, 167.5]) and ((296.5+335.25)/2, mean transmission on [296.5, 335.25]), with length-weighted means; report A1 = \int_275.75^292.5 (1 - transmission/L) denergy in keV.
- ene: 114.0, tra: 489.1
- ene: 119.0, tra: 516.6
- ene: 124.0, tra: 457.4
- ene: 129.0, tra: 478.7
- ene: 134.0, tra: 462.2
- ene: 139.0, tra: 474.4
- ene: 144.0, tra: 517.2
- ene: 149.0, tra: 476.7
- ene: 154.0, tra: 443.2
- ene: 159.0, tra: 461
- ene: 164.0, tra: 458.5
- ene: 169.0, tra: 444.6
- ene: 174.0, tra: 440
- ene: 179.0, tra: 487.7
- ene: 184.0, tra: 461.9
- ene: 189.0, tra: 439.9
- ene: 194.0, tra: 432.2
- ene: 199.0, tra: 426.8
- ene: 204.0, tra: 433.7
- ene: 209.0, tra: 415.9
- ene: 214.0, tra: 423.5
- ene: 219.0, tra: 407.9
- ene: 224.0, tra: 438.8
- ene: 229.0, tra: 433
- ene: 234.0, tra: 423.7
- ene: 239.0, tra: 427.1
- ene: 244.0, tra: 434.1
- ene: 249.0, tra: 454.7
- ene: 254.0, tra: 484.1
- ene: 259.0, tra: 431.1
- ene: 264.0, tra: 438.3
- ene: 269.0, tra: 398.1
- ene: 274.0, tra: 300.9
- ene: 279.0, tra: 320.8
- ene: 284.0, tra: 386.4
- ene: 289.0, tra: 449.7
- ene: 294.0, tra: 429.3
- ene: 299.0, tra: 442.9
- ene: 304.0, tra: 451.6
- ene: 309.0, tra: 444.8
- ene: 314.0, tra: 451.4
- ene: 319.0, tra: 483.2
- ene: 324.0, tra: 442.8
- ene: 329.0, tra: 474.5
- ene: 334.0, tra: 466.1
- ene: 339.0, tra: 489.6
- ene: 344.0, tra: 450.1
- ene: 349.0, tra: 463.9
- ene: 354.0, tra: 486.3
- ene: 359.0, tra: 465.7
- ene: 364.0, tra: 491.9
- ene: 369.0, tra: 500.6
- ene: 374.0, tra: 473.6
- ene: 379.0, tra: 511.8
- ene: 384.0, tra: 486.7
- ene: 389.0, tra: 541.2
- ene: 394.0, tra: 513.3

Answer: 2.7 keV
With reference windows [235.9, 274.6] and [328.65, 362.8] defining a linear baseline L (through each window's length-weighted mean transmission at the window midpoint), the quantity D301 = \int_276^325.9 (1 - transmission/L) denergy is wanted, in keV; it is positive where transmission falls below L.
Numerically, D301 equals 2.3 keV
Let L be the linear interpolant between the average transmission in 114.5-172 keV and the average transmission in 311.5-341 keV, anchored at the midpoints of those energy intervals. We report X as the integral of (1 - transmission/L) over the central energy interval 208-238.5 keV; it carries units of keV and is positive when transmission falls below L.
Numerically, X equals 3.0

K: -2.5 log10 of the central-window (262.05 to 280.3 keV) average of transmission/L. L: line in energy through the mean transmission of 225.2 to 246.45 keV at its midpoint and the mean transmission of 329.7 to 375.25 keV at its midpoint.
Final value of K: 0.21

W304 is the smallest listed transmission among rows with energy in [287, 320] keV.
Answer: 429.3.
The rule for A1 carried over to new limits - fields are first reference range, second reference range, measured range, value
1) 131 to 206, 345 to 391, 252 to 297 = 6.70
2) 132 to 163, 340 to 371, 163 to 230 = 4.88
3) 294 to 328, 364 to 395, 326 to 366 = 0.43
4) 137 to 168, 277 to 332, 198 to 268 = 2.90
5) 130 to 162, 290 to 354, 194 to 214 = 1.79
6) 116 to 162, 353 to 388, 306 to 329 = 1.40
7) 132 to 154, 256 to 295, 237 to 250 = -0.72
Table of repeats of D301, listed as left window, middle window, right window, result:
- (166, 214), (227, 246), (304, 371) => 0.89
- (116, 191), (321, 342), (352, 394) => 0.97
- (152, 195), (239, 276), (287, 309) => 2.01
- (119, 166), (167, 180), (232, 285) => 0.03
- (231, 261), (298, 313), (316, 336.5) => 0.42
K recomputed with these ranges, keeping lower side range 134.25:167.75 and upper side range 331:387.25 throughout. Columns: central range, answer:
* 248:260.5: 0.04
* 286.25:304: 0.09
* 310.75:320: 0.04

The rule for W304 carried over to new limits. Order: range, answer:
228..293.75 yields 300.9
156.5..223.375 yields 407.9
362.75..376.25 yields 473.6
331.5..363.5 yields 450.1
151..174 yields 440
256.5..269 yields 398.1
